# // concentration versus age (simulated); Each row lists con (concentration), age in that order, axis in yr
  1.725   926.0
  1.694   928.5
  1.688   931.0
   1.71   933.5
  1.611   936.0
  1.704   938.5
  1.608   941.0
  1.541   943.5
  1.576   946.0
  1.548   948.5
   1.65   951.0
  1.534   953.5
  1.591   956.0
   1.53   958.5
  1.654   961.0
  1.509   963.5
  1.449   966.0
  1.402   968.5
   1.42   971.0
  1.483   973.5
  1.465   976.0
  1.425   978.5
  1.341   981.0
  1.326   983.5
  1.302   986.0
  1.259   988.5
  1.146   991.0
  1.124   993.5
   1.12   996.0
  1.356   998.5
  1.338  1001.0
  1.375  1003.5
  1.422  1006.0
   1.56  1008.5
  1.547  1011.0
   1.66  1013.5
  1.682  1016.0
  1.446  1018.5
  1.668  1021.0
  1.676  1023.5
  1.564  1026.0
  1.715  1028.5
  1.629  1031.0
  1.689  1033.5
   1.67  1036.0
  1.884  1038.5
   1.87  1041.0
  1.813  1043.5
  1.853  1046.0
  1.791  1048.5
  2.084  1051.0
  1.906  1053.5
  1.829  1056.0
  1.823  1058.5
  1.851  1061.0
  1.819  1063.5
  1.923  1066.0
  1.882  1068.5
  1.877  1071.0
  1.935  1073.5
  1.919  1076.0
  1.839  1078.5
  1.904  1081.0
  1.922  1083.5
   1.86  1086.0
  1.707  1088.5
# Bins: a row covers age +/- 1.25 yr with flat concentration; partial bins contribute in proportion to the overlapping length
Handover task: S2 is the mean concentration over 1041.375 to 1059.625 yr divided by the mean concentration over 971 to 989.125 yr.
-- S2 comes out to 1.4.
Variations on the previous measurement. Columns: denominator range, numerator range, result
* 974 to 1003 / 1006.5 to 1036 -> 1.25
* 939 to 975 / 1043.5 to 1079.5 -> 1.22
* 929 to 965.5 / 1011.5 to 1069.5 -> 1.10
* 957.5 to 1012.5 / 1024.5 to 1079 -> 1.31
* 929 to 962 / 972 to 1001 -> 0.81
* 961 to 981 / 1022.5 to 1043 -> 1.18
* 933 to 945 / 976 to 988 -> 0.83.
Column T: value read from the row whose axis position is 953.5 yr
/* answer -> 1.534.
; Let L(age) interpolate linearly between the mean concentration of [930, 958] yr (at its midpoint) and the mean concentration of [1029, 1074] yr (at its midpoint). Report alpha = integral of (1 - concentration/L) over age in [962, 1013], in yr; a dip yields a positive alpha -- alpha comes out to 9.8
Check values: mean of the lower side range 1.61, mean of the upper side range 1.84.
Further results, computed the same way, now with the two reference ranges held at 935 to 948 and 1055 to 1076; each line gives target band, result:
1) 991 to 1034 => 6.6 yr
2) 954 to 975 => 1.9 yr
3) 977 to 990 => 2.8 yr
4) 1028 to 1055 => 0.1 yr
